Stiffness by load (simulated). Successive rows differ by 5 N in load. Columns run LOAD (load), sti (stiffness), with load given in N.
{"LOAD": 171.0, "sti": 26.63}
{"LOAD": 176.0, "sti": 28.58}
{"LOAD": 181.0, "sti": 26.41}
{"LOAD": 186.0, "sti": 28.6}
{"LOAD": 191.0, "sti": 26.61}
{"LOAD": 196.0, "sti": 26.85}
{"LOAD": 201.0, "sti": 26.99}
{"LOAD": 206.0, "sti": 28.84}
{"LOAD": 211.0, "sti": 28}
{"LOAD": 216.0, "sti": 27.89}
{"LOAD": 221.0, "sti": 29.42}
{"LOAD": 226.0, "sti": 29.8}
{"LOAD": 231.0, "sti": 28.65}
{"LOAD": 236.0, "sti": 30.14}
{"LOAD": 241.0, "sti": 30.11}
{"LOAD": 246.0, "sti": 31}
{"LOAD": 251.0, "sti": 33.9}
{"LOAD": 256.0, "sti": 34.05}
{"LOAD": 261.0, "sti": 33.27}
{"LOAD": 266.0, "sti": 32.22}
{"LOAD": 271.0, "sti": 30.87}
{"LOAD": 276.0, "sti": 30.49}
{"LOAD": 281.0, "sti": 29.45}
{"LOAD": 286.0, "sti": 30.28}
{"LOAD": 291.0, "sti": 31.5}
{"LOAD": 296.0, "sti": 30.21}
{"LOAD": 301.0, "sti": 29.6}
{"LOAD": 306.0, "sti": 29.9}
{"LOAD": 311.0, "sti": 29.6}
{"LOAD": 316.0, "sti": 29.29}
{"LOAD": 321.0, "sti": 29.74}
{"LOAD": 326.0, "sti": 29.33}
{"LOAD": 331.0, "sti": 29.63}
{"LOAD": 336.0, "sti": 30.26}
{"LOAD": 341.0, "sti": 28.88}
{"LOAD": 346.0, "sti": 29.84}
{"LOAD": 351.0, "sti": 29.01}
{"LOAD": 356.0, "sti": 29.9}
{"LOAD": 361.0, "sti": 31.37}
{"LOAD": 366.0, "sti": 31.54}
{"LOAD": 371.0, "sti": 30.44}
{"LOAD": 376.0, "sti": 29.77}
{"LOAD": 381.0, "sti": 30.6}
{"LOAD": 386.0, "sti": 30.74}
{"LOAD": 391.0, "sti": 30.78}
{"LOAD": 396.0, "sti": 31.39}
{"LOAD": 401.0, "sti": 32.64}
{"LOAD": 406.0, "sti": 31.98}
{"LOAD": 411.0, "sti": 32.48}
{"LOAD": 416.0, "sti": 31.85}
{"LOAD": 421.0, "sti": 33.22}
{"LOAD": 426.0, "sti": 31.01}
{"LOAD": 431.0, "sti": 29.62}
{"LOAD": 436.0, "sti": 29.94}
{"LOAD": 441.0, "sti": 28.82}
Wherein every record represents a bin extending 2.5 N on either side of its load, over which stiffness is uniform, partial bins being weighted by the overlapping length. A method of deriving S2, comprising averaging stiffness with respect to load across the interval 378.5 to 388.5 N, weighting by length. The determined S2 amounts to 30.7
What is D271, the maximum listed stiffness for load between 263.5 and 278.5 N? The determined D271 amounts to 32.22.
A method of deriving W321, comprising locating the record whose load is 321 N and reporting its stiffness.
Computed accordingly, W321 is 29.74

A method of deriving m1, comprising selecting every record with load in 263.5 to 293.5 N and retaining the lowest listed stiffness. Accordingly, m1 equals 29.45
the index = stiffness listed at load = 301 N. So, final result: 29.6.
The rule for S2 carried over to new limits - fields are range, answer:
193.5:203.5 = 26.9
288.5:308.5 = 30.3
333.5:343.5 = 29.6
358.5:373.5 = 31.1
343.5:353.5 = 29.4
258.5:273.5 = 32.1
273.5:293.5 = 30.4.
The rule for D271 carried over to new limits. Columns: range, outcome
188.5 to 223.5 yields 29.42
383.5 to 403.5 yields 32.64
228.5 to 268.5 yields 34.05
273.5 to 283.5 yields 30.49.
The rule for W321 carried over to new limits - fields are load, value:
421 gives 33.22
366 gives 31.54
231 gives 28.65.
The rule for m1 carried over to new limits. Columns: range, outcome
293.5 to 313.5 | 29.6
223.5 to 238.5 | 28.65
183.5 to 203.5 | 26.61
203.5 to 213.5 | 28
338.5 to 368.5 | 28.88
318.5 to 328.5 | 29.33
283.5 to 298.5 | 30.21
